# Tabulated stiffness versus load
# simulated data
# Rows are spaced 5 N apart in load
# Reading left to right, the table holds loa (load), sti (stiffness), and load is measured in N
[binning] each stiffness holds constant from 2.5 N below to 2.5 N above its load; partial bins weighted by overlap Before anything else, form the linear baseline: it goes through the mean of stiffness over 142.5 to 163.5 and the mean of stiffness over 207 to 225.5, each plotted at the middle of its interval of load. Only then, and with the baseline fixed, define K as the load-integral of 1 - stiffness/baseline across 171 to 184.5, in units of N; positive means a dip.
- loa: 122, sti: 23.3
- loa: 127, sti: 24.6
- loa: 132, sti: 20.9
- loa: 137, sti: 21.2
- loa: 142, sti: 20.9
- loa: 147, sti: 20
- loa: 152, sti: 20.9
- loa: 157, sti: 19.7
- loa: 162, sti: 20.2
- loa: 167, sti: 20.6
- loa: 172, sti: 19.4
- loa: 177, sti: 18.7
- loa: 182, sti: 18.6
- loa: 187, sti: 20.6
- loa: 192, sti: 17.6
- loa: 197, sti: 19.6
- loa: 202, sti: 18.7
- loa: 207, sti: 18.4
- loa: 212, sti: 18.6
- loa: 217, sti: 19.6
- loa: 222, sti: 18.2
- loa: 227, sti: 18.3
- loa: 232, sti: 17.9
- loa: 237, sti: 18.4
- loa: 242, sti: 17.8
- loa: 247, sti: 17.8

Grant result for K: 0.6 N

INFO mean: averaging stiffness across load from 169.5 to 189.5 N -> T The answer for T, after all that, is 19.3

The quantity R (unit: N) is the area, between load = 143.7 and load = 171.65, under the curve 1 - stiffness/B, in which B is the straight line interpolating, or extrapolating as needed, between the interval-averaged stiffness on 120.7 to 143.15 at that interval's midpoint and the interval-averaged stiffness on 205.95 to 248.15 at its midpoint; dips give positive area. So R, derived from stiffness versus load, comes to 1.2 N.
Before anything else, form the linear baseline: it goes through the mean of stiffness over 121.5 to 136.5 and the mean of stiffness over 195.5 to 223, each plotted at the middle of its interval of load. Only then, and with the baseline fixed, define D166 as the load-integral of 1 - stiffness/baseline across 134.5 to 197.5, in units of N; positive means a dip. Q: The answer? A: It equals 3.1 N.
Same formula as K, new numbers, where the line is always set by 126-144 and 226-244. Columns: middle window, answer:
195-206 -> 0.2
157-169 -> 0.3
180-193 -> 0.5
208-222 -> 0.0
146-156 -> 0.3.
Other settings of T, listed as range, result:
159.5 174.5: 20.1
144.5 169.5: 20.3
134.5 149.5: 20.7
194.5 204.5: 19.1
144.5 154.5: 20.4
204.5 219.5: 18.9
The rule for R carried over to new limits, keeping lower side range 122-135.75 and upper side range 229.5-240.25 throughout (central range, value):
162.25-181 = 1.2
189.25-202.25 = 0.8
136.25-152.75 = 1.0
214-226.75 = 0.0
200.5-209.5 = 0.4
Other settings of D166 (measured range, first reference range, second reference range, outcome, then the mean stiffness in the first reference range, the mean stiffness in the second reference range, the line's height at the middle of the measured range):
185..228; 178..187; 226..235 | -0.5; 19.2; 18.1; 18.6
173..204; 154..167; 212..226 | 0.8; 20.1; 18.8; 19.5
